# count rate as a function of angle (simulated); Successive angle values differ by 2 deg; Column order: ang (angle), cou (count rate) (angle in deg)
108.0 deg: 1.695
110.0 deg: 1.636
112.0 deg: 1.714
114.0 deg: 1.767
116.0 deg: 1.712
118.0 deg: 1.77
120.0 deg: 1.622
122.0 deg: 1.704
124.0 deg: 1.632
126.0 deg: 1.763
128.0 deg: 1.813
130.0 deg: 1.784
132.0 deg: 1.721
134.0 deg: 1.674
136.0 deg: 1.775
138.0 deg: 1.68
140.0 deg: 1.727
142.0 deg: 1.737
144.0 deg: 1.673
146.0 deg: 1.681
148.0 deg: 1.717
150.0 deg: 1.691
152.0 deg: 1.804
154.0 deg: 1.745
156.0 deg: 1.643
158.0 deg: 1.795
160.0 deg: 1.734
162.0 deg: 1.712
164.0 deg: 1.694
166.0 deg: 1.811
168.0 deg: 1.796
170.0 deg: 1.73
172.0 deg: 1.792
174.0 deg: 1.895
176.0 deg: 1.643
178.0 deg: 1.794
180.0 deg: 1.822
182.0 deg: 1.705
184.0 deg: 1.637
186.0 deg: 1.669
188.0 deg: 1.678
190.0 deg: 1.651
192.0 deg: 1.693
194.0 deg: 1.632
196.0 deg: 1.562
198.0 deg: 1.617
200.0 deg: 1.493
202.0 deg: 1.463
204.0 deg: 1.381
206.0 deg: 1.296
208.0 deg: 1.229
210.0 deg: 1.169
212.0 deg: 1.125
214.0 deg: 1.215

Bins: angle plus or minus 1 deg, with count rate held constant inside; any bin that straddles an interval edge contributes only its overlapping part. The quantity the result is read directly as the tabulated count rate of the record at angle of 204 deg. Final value 1.381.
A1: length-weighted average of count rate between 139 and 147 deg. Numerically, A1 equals 1.7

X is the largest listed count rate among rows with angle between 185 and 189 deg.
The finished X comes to 1.678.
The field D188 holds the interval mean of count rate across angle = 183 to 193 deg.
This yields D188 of 1.67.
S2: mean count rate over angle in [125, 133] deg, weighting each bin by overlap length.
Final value 1.77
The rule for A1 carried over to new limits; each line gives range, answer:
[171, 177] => 1.78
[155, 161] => 1.72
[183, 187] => 1.65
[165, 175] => 1.8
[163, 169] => 1.77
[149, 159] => 1.74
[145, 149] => 1.7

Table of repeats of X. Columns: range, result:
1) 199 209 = 1.493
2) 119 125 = 1.704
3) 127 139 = 1.813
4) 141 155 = 1.804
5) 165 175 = 1.895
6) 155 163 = 1.795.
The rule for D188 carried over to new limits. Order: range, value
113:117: 1.74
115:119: 1.74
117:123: 1.7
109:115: 1.71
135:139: 1.73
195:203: 1.53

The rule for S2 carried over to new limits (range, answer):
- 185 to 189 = 1.67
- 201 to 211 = 1.31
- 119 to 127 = 1.68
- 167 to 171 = 1.76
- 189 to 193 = 1.67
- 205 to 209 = 1.26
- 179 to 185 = 1.72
